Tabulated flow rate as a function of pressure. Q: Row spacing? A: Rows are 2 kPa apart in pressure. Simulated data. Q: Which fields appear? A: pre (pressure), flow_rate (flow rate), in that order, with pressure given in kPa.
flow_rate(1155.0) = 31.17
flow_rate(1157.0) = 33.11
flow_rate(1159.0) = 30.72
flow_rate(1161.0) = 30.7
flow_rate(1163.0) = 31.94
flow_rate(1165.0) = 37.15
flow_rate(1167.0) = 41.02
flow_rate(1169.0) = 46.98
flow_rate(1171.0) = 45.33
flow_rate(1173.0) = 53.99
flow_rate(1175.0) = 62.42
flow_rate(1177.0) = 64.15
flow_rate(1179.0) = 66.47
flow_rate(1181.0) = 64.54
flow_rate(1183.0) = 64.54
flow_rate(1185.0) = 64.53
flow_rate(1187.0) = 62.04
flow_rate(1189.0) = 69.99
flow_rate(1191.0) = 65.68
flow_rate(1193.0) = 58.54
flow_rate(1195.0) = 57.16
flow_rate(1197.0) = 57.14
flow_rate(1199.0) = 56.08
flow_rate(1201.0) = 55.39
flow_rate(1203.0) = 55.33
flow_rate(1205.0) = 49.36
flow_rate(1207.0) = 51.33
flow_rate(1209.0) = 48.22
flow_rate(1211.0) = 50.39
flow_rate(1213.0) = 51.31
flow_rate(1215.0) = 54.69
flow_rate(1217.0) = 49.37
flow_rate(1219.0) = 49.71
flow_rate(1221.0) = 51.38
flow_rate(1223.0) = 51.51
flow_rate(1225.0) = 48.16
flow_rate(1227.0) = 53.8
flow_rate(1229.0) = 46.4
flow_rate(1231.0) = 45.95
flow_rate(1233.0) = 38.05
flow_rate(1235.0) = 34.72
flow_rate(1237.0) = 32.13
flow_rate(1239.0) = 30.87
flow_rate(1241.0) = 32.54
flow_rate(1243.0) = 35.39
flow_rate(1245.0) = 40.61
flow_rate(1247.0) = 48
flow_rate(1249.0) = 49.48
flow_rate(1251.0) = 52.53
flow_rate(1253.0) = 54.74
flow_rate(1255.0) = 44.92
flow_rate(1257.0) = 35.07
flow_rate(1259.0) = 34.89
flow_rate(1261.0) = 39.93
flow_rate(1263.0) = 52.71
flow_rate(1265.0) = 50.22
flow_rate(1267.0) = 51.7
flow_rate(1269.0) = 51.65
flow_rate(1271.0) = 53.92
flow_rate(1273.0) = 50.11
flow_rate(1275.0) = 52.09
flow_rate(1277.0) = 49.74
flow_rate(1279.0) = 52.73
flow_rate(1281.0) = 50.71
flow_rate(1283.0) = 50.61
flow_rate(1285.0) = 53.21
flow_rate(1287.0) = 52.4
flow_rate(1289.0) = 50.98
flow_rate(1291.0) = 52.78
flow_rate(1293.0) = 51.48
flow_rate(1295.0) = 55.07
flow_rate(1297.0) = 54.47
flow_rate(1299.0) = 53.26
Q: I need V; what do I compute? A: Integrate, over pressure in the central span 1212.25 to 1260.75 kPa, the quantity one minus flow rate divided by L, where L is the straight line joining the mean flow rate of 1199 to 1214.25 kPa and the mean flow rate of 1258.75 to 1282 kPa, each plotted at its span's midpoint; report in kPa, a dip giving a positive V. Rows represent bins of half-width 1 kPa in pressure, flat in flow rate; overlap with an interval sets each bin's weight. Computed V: 6.3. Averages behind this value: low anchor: 52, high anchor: 49.7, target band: 44.3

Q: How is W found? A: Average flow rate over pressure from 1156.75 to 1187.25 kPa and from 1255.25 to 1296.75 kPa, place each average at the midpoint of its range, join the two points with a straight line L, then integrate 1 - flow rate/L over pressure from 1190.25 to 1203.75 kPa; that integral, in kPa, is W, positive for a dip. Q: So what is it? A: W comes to -2.11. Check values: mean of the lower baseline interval 50.1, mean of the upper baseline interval 49.6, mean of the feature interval 57.8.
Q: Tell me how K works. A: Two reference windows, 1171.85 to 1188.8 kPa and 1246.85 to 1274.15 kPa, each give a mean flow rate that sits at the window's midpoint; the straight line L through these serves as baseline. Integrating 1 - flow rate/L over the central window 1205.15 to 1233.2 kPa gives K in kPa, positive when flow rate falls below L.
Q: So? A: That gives 3.1 kPa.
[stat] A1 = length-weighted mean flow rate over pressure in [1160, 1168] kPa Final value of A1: 35.2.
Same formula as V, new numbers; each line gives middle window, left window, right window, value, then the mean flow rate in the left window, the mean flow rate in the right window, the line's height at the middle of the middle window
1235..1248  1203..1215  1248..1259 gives 3.0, 50.9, 46.2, 47.5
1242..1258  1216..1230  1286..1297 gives 1.9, 50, 52.7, 51.1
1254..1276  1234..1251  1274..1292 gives -0.4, 38.8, 51.7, 46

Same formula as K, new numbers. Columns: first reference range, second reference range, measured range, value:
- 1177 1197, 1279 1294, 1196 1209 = 1.7 kPa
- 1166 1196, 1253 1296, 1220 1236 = 2.4 kPa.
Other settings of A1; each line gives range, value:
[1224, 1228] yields 51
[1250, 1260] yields 44.4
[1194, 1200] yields 56.8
